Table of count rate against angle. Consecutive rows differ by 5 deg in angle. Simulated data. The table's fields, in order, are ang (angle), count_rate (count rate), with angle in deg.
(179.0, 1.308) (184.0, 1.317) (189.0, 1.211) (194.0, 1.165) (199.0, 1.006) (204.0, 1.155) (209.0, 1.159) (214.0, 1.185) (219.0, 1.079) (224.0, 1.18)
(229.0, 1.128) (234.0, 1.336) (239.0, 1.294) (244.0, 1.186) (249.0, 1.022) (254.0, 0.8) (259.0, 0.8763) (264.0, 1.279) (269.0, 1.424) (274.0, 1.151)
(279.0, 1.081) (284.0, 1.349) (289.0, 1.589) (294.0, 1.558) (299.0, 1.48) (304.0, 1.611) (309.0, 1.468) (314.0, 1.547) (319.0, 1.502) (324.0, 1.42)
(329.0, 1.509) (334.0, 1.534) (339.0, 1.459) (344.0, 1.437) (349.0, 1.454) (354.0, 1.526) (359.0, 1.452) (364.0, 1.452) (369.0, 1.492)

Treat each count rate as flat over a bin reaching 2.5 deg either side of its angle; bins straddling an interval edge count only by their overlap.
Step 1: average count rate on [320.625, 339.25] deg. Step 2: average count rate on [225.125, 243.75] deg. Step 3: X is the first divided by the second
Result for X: 1.20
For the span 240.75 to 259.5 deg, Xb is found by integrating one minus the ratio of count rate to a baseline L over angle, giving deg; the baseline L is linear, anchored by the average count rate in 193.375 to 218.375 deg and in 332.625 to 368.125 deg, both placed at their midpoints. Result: 3.61 deg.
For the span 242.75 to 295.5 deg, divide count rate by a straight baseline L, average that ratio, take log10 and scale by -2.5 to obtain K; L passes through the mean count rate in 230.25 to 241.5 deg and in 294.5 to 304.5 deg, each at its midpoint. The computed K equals 0.18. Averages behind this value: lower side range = 1.29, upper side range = 1.53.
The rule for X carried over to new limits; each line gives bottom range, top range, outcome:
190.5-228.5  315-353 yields 1.30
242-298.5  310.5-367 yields 1.21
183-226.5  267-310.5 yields 1.22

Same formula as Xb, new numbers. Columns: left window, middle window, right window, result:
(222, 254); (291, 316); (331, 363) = -3.4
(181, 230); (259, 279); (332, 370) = 1.4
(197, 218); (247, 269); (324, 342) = 4.0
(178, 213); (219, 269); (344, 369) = 5.3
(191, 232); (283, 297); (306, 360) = -1.6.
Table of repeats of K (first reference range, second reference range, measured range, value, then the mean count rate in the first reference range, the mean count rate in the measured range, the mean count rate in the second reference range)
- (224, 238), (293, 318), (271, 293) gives 0.10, 1.23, 1.31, 1.53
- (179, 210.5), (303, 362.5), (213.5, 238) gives 0.06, 1.18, 1.19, 1.49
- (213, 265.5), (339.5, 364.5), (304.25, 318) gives -0.14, 1.12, 1.52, 1.46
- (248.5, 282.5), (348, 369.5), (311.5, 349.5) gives -0.09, 1.1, 1.48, 1.48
